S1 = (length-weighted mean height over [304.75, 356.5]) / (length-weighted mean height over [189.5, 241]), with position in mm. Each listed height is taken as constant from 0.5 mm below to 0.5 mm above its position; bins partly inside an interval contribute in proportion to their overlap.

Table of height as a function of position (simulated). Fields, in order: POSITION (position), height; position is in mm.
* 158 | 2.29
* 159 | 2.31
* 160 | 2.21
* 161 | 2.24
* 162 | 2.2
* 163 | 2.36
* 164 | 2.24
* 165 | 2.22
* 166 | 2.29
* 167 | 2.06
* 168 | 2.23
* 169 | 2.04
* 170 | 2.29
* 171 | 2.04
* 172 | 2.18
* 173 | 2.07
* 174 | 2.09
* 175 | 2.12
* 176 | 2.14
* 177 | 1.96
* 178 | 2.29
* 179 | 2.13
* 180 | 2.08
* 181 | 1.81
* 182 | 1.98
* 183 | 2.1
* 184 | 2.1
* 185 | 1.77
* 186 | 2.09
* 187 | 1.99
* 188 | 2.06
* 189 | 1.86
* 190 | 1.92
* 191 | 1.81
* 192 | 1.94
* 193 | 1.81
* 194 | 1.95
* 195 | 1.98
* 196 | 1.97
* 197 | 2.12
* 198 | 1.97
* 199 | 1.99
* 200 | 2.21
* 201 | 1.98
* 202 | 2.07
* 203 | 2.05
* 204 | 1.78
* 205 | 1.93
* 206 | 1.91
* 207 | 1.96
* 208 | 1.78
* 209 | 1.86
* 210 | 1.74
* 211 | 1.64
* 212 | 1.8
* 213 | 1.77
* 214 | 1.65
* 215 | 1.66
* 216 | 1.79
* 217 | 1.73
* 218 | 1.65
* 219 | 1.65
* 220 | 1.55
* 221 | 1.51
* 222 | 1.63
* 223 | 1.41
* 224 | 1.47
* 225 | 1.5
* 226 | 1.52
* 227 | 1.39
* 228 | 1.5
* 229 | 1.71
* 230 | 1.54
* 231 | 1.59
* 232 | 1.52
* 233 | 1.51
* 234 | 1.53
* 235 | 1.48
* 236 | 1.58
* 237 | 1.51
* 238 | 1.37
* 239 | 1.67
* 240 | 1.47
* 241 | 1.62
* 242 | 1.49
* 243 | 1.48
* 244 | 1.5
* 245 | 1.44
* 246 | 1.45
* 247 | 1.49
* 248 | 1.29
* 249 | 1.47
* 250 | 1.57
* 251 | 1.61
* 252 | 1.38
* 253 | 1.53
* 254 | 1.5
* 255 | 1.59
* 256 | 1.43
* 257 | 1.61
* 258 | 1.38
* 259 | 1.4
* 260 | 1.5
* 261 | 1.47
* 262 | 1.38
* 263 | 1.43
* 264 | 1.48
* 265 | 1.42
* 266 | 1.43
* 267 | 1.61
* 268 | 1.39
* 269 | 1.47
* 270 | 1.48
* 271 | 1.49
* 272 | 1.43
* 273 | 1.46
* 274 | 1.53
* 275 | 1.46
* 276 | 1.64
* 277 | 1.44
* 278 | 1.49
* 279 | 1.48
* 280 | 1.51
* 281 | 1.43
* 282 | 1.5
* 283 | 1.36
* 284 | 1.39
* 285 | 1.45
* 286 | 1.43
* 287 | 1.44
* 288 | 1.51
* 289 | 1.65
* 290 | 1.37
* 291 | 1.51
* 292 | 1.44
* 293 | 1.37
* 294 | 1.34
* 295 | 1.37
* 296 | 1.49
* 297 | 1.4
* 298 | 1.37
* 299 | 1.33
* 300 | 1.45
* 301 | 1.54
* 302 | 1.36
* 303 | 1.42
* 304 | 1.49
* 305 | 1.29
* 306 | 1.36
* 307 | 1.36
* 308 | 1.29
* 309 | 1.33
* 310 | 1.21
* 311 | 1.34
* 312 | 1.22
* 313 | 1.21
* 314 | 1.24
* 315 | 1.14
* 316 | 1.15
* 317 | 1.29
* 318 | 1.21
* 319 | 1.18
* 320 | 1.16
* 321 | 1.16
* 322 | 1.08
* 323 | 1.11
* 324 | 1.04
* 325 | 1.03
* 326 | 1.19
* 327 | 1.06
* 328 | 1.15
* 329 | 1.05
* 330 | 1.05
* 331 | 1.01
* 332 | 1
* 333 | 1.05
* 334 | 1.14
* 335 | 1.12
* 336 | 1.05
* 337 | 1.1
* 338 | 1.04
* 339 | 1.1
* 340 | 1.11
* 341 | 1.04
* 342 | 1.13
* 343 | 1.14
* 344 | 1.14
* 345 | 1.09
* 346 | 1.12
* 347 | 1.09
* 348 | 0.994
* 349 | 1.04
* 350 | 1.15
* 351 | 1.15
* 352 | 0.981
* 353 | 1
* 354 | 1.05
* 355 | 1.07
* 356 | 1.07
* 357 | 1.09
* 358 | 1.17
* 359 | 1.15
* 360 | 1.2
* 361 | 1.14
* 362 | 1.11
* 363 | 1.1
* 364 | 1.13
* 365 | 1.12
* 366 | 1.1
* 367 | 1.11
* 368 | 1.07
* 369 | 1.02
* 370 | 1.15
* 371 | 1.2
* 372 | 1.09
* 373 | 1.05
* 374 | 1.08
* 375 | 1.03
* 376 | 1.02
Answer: 0.7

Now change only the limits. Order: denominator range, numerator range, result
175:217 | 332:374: 0.57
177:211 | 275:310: 0.73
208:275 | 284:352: 0.80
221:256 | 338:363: 0.73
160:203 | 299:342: 0.58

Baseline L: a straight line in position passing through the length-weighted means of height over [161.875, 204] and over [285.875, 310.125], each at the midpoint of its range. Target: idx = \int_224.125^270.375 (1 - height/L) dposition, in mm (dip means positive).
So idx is 5.4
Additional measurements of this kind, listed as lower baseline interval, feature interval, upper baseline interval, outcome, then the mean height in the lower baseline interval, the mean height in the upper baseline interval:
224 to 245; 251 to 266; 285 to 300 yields 0.2 mm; 1.52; 1.43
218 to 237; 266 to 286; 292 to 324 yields -1.2 mm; 1.54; 1.3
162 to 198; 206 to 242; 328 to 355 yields 3.7 mm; 2.06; 1.08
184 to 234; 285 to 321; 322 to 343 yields -2.9 mm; 1.78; 1.08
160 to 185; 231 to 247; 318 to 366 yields 2.0 mm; 2.13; 1.1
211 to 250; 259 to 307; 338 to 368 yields -3.2 mm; 1.55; 1.1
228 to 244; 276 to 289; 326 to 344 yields -1.4 mm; 1.54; 1.08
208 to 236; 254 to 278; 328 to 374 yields -0.8 mm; 1.61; 1.09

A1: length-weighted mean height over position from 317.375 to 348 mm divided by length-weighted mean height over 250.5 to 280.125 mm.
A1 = 0.7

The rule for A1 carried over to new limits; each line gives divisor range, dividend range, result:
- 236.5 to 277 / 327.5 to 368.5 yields 0.74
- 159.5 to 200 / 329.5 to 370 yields 0.53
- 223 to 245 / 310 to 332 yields 0.75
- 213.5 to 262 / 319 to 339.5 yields 0.71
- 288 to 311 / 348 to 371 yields 0.79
